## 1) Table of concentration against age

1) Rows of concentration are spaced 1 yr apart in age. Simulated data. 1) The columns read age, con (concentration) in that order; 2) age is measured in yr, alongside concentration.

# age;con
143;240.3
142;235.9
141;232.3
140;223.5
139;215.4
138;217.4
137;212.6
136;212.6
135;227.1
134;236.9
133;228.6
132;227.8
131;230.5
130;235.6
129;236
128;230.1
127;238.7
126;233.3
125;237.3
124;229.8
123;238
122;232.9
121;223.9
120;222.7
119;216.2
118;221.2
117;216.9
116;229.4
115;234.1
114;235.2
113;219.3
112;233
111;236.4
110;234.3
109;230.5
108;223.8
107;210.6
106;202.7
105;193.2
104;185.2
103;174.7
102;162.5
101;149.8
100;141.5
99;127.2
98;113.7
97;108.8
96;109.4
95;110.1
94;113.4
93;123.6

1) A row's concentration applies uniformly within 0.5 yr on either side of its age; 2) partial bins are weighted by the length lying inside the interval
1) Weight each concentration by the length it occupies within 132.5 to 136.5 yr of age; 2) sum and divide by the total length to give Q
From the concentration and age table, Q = 226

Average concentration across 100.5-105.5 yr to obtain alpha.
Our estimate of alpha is 173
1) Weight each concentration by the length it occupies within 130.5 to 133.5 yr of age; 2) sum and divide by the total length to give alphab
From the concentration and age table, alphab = 229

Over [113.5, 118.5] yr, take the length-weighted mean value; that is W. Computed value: 227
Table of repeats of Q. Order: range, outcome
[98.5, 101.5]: 140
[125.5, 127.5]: 236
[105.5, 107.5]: 207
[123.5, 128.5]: 234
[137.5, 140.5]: 219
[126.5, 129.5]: 235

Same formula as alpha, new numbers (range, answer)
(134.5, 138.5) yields 217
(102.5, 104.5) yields 180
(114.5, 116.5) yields 232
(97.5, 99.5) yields 120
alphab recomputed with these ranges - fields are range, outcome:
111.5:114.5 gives 229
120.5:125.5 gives 232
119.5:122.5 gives 226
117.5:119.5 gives 219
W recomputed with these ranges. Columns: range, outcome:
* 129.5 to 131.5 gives 233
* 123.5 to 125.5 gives 234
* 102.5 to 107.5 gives 193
